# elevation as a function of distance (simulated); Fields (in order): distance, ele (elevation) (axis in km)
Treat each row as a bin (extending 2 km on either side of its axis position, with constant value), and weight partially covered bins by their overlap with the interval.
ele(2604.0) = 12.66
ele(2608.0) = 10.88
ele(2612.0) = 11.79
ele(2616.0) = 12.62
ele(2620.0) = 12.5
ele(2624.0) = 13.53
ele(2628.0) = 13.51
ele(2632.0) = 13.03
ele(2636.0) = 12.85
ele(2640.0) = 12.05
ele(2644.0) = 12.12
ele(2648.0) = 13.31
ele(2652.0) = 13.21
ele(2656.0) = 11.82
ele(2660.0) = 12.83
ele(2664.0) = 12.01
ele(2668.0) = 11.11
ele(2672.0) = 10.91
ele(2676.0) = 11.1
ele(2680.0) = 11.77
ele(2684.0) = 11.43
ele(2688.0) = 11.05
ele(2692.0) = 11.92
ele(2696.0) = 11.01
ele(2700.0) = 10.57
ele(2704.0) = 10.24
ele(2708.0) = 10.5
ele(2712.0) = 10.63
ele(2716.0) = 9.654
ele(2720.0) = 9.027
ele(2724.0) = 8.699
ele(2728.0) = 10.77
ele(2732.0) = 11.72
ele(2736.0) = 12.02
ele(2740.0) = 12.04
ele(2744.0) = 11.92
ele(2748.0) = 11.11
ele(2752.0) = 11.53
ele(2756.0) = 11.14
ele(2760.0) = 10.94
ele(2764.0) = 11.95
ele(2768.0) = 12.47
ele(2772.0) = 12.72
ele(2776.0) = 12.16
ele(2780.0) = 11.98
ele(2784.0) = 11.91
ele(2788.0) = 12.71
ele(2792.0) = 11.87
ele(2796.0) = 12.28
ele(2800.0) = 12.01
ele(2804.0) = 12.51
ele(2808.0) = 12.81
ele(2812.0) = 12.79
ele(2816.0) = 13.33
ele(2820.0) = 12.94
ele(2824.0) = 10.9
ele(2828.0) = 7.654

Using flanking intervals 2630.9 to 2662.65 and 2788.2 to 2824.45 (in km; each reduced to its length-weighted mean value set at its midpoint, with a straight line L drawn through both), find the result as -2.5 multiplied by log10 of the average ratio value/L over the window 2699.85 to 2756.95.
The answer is 0.165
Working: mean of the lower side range 12.6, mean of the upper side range 12.5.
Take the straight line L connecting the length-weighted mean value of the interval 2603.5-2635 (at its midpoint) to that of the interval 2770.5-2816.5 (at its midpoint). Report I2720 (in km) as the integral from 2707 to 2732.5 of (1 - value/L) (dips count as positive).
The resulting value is 5.0 km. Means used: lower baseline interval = 12.6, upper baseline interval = 12.4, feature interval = 10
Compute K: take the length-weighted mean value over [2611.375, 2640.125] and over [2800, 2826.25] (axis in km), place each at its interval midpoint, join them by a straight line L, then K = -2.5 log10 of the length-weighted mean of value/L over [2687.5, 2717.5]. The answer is 0.18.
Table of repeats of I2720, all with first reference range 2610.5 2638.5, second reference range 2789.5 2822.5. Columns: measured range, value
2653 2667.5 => 0.7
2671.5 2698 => 2.9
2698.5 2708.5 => 1.8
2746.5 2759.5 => 1.4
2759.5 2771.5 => 0.6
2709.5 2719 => 2.0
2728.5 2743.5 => 1.0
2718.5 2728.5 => 2.6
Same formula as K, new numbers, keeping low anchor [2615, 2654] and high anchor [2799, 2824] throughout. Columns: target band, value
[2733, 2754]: 0.09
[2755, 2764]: 0.13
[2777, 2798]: 0.04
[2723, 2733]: 0.22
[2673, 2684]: 0.13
